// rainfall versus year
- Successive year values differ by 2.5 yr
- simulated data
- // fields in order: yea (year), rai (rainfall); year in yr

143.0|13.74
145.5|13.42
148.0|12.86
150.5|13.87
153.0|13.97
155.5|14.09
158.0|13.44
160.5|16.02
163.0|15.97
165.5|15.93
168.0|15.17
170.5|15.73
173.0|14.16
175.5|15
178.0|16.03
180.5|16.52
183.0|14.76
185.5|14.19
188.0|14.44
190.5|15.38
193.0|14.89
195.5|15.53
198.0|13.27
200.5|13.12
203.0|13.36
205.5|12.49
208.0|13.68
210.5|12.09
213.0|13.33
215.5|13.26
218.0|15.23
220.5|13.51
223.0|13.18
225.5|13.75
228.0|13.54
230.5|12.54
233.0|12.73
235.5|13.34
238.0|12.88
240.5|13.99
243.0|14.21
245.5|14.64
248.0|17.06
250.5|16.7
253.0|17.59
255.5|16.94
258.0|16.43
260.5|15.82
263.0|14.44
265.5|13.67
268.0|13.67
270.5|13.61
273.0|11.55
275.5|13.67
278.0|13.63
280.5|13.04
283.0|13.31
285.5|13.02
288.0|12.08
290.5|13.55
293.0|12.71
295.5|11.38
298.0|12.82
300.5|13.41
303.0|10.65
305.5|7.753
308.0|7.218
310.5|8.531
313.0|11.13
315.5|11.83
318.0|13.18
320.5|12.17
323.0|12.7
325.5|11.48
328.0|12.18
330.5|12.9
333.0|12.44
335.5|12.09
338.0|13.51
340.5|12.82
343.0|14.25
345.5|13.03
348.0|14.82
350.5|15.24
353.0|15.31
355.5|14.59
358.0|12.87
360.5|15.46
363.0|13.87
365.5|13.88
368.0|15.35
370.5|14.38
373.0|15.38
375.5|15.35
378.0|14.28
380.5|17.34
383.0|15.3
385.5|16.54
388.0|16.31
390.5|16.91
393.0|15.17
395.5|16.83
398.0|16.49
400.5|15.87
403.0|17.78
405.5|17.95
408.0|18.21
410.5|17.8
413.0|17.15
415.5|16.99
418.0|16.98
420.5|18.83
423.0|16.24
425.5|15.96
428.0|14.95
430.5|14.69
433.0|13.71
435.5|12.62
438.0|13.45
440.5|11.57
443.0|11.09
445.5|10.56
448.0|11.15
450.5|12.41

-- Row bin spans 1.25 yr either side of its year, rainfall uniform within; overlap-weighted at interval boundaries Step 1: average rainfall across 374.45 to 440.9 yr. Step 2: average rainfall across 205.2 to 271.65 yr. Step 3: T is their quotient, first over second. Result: 1.12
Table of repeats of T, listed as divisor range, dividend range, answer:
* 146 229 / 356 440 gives 1.10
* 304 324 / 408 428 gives 1.62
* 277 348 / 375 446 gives 1.29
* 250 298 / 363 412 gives 1.15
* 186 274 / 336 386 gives 1.03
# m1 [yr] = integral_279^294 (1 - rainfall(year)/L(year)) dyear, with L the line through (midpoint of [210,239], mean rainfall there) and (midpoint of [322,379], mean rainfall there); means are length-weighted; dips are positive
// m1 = 0.7 yr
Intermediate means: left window 13.3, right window 13.8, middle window 13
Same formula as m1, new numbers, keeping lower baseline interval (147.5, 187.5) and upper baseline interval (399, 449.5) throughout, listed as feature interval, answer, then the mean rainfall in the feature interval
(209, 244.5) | 3.66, 13.4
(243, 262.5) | -1.63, 16.2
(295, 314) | 5.97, 10.3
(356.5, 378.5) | 0.82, 14.5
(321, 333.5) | 2.27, 12.3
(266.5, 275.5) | 1.16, 13.1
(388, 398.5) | -0.83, 16.3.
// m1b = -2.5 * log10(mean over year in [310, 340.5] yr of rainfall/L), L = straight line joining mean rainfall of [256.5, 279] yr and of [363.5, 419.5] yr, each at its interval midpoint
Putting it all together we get 0.238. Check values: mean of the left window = 14.1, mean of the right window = 16.3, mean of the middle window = 12.1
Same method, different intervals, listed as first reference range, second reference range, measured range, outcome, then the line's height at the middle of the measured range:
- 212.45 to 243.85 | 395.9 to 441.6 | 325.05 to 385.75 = 0.07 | 15.2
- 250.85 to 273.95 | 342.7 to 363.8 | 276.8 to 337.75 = 0.23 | 14.7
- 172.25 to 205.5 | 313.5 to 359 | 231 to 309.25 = 0.03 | 13.8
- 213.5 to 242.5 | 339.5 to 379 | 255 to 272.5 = -0.07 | 13.7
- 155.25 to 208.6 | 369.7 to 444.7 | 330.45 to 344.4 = 0.18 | 15.4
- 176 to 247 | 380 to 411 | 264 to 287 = 0.13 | 14.9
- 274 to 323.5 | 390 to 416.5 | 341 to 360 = 0.01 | 14.4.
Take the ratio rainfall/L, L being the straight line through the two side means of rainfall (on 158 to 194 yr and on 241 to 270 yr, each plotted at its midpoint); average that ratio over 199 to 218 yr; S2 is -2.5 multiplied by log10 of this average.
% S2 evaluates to 0.16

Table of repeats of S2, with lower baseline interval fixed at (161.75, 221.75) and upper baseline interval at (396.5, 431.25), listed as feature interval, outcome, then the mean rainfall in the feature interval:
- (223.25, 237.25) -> 0.13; 13.2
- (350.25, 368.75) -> 0.13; 14.5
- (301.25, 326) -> 0.42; 10.7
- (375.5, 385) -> 0.06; 15.7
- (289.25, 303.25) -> 0.24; 12.5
